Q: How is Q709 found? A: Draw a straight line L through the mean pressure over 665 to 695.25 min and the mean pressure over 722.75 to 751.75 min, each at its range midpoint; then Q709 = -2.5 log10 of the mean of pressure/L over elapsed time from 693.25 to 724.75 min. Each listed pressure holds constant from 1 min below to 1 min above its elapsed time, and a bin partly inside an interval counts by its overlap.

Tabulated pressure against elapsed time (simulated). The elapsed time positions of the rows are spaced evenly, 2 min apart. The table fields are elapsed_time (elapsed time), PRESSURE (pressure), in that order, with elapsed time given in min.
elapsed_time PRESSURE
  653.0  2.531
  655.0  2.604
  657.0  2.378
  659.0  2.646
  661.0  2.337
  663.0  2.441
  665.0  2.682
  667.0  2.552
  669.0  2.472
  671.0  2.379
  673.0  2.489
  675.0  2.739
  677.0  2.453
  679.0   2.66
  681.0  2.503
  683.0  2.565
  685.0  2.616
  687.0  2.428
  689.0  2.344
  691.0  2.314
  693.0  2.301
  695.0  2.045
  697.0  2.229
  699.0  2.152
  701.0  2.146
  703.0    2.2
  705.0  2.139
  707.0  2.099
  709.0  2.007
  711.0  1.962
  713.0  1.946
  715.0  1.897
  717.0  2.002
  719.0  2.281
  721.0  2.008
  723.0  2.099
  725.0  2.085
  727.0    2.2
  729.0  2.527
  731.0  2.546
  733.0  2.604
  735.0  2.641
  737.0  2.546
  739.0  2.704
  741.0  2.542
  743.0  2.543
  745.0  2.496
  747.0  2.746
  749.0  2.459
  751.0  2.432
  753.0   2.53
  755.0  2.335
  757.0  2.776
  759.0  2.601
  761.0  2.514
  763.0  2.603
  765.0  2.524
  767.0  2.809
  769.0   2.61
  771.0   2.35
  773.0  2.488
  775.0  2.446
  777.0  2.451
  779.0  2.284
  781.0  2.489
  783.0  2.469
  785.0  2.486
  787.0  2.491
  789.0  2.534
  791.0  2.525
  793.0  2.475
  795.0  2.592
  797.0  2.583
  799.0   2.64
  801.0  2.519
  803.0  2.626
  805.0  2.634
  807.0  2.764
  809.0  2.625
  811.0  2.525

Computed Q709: 0.19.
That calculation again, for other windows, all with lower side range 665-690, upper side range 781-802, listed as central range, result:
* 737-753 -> -0.01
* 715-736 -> 0.11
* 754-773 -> -0.02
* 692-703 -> 0.16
